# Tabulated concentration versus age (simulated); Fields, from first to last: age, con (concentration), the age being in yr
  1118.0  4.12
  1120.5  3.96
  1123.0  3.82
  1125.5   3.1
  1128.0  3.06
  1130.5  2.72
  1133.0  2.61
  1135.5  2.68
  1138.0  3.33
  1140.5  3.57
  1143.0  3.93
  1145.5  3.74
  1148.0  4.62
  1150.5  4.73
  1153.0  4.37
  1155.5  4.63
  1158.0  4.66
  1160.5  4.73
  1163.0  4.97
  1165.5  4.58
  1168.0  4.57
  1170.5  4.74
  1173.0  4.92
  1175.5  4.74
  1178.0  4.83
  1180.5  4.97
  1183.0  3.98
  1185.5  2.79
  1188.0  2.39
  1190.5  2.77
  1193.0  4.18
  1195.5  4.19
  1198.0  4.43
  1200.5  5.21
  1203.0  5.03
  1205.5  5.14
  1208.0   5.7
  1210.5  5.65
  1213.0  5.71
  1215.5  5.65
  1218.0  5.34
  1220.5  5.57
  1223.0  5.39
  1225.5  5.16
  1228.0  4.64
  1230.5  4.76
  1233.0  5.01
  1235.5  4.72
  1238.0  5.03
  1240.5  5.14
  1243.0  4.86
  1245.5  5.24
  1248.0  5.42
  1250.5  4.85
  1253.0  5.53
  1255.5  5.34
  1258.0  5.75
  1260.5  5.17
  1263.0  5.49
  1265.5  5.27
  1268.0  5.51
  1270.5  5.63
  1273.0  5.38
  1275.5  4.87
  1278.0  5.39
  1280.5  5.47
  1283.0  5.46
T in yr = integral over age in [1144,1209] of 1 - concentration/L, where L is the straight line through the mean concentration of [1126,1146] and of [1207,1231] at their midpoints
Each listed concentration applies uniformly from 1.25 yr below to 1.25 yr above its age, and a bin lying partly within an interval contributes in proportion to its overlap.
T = -3.9 yr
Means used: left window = 3.18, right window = 5.37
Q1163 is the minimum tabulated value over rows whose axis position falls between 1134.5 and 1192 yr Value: 2.39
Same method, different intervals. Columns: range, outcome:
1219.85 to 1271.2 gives 4.64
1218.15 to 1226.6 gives 5.16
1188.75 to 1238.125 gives 2.77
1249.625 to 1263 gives 4.85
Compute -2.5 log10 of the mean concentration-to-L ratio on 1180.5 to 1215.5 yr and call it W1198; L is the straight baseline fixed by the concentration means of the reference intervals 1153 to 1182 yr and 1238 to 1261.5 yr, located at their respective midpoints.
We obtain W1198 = 0.11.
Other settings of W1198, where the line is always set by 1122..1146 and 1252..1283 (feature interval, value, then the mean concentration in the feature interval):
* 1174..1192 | 0.06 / 3.8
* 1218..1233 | -0.09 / 5.12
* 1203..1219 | -0.22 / 5.5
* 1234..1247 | -0.01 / 5.01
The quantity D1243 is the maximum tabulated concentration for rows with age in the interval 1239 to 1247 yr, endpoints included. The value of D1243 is 5.24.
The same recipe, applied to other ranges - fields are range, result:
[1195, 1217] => 5.71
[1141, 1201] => 5.21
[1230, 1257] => 5.53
